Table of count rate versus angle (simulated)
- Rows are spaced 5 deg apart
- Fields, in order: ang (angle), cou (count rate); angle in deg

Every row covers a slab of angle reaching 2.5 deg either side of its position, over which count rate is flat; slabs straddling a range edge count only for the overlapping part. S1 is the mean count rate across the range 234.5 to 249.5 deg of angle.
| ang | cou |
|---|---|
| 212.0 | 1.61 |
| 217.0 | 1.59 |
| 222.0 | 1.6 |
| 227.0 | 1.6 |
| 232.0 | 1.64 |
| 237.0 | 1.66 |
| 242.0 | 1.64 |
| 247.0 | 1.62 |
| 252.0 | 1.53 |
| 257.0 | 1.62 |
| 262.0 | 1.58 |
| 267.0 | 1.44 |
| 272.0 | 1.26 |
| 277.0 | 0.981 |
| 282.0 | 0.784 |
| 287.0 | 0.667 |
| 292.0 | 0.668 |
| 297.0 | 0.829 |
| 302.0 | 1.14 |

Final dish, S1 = 1.64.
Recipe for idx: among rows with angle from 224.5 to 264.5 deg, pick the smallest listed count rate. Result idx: 1.53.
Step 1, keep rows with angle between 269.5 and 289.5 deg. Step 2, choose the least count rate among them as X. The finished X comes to 0.667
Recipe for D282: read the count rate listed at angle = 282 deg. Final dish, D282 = 0.784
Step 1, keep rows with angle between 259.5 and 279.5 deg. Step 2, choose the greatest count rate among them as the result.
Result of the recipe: 1.58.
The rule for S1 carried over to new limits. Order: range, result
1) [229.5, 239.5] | 1.65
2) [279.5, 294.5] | 0.706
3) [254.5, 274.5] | 1.48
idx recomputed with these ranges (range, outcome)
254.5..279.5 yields 0.981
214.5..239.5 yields 1.59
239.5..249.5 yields 1.62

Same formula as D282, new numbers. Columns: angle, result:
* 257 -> 1.62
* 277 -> 0.981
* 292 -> 0.668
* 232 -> 1.64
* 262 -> 1.58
